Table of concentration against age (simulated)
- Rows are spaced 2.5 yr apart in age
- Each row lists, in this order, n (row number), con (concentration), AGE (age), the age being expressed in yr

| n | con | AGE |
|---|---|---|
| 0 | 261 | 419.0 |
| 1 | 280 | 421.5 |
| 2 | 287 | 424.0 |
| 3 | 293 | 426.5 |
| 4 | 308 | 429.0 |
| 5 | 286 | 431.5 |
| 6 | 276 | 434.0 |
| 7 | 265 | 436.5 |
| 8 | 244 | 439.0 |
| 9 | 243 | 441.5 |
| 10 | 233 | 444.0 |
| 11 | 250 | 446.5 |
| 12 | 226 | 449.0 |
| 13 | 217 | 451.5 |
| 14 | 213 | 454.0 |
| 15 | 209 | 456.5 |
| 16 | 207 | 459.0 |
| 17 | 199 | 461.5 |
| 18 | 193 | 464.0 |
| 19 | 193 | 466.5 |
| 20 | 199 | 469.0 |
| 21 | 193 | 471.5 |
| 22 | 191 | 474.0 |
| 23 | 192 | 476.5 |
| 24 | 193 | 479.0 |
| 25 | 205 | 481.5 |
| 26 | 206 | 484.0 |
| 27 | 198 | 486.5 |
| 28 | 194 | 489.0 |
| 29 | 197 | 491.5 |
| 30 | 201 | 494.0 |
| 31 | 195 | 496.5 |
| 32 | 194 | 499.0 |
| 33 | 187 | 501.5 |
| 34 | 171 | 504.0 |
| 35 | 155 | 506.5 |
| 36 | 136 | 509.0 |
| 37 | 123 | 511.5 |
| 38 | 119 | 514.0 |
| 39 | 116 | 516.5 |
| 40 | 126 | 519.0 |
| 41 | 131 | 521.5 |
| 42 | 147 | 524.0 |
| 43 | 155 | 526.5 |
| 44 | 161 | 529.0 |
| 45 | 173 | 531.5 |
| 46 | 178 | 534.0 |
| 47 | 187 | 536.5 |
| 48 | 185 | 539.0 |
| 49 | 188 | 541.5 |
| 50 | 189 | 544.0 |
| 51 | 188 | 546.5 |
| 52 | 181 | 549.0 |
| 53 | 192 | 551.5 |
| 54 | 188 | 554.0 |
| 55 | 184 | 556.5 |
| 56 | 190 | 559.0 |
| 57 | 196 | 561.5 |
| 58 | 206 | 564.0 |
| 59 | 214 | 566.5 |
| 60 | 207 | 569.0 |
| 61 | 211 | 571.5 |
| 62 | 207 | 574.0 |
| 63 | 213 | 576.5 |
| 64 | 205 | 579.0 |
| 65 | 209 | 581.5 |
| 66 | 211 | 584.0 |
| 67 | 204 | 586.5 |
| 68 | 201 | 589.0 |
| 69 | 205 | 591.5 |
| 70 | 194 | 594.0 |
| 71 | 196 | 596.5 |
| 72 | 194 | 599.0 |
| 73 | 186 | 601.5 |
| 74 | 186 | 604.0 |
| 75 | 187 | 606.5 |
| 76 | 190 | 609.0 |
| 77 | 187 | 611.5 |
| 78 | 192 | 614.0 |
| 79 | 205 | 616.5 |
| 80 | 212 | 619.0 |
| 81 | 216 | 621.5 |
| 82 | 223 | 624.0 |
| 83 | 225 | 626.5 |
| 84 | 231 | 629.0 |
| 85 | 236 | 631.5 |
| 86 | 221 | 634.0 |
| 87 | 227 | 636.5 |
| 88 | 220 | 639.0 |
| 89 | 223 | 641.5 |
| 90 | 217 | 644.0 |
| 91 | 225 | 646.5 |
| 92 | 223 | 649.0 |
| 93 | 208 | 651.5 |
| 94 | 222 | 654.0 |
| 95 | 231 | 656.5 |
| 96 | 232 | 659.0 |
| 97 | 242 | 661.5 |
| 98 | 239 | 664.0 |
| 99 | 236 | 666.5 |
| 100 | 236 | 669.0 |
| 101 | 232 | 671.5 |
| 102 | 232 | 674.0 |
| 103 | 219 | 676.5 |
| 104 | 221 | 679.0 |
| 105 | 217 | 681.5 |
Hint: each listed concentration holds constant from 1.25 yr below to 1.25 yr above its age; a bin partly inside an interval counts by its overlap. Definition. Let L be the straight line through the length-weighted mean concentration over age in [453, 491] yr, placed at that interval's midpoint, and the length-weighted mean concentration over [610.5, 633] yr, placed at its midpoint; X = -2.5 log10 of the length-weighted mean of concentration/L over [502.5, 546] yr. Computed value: 0.29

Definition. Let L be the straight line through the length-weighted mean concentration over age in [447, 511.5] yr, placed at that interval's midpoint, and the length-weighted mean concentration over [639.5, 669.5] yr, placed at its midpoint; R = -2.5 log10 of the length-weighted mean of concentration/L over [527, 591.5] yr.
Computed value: 0.08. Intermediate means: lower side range 194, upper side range 227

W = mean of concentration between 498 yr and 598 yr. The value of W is 181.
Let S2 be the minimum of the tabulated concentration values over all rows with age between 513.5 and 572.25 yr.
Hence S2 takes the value 116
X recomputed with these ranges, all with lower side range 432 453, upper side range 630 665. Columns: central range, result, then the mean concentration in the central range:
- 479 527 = 0.39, 167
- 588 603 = 0.18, 196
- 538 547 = 0.25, 188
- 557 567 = 0.18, 199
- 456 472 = 0.22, 199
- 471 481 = 0.25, 193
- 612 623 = 0.12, 205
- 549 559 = 0.25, 187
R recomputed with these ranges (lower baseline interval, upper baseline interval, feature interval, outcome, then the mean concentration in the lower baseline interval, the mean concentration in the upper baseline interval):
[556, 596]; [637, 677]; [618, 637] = -0.02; 204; 227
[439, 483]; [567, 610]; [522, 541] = 0.21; 210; 201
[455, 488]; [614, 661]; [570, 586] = 0.02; 198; 222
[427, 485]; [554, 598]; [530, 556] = 0.13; 224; 203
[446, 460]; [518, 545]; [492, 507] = 0.01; 219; 166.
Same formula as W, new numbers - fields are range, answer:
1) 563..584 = 209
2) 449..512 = 192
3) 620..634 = 225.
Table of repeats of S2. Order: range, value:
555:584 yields 184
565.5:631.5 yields 186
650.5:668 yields 208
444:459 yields 207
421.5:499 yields 191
